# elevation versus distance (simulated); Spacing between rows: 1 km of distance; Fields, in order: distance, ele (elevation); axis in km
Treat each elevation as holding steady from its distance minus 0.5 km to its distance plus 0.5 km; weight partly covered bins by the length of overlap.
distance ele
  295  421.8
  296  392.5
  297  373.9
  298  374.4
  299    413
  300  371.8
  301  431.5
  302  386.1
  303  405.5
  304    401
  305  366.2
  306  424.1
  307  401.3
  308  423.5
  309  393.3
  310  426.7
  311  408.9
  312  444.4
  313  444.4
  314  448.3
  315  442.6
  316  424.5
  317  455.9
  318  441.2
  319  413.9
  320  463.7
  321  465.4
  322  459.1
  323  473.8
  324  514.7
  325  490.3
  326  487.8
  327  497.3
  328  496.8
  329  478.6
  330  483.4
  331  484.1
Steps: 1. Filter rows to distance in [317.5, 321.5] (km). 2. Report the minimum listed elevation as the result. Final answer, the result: 413.9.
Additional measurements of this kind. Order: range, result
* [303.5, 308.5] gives 366.2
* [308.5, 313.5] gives 393.3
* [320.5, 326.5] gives 459.1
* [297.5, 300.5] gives 371.8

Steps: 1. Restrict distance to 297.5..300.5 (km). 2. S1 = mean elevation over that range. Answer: 386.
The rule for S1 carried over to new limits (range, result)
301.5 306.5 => 397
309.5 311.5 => 418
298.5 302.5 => 401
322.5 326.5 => 492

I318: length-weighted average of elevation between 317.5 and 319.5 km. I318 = 428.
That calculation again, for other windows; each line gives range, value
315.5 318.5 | 441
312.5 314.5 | 446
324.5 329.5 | 490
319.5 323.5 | 466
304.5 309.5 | 402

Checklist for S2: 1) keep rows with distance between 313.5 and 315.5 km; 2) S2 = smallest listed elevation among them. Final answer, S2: 442.6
